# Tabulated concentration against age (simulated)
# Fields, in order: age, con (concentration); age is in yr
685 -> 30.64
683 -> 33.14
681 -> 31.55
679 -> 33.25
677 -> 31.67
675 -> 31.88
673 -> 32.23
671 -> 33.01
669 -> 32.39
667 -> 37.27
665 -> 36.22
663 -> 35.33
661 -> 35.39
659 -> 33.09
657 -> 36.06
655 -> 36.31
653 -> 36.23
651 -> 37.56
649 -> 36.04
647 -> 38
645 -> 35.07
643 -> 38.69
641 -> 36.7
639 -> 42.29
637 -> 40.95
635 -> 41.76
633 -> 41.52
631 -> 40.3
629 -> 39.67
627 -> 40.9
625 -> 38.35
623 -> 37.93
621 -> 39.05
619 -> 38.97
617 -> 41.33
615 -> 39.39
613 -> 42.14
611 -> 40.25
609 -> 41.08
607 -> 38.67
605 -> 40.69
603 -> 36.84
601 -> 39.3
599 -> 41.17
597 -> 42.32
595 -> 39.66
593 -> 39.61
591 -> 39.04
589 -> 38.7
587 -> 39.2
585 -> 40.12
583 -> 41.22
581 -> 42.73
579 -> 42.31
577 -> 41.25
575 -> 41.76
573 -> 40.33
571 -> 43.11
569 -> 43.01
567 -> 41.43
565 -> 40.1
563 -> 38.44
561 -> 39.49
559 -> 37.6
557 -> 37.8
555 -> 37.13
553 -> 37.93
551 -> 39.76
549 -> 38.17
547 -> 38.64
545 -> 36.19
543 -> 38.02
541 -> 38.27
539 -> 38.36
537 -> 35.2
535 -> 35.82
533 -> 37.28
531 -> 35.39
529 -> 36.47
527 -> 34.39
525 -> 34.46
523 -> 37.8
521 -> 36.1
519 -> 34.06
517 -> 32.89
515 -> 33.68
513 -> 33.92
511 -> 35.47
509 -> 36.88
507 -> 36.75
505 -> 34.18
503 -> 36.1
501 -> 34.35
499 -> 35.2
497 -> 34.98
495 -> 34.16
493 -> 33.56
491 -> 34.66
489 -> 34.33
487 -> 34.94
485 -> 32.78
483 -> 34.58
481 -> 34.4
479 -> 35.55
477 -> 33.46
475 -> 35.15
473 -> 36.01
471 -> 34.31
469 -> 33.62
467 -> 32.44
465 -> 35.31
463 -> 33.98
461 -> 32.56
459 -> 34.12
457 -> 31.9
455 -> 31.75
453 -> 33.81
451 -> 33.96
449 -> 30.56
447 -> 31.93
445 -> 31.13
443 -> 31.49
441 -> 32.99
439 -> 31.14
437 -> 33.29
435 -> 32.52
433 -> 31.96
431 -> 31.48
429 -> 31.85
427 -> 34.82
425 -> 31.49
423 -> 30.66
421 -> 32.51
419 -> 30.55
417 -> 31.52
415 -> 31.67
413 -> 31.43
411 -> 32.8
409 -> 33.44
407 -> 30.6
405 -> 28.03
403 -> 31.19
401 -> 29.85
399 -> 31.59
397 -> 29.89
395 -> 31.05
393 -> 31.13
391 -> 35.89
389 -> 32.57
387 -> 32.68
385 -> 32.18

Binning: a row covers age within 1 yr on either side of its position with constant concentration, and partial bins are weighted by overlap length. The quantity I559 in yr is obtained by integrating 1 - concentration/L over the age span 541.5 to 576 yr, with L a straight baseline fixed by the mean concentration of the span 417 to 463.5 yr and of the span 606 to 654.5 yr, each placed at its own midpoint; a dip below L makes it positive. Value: -2.55 yr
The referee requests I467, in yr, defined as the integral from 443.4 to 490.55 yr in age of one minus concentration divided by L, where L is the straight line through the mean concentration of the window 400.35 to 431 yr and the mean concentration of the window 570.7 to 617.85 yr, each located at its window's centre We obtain 0.7 yr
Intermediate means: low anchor 31.5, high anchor 40.5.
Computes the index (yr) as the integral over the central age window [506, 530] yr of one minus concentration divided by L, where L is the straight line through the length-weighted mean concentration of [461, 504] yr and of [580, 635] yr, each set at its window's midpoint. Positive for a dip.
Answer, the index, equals 0.5 yr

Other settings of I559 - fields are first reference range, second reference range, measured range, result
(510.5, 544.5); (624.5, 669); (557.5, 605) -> -4.8 yr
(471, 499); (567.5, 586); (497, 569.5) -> 2.9 yr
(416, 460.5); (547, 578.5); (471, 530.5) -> 1.8 yr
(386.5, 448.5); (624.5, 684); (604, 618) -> -1.9 yr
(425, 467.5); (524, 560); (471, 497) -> -0.1 yr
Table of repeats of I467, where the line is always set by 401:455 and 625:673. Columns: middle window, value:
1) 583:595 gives -1.23 yr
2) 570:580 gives -1.76 yr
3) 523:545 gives -1.24 yr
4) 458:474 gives -0.61 yr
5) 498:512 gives -0.75 yr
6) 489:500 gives -0.33 yr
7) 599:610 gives -0.99 yr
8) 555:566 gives -1.07 yr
